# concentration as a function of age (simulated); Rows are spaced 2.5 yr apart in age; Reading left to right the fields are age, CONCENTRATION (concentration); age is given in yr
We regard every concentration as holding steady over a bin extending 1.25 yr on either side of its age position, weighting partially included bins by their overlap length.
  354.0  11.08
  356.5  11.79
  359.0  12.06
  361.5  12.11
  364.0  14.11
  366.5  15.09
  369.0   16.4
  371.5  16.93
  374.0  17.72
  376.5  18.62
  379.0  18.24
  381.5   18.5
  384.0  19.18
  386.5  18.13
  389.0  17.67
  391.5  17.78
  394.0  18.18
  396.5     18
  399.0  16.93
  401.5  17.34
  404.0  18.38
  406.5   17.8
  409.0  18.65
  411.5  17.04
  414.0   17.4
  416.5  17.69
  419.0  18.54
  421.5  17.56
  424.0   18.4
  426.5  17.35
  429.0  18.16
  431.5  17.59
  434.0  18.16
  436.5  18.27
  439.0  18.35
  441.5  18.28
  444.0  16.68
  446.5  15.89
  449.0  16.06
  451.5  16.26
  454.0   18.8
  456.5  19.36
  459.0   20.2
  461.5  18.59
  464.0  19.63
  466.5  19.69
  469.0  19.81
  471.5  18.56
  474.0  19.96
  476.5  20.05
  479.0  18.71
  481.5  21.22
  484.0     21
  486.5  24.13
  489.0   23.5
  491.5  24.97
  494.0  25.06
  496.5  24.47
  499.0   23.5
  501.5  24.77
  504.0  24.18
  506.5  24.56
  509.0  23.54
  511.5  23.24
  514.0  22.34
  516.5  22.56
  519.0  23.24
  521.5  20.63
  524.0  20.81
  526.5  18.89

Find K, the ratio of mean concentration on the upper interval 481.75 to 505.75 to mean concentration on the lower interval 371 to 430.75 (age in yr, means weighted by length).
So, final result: 1.3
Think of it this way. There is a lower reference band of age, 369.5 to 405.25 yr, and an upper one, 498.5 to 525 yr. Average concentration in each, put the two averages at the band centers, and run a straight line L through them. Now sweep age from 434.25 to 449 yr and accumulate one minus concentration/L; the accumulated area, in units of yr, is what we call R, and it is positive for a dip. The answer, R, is 2.0 yr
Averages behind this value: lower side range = 17.9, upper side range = 23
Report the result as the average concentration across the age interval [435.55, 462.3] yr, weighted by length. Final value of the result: 17.9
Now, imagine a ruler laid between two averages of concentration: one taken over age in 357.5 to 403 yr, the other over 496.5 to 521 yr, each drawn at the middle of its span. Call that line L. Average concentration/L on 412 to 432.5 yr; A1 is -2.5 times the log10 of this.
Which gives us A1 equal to 0.07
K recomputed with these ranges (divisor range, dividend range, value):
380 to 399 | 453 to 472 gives 1.07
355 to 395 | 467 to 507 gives 1.36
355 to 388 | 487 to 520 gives 1.49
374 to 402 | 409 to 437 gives 0.99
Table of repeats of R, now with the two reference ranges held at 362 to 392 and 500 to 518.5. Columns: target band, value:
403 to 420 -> 0.9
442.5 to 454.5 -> 2.3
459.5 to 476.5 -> 1.7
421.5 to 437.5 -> 1.5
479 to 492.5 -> 0.0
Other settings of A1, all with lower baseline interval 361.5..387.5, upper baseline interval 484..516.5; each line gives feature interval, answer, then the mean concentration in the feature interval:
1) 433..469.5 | 0.163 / 18.2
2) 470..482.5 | 0.148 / 19.7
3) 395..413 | 0.053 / 17.7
